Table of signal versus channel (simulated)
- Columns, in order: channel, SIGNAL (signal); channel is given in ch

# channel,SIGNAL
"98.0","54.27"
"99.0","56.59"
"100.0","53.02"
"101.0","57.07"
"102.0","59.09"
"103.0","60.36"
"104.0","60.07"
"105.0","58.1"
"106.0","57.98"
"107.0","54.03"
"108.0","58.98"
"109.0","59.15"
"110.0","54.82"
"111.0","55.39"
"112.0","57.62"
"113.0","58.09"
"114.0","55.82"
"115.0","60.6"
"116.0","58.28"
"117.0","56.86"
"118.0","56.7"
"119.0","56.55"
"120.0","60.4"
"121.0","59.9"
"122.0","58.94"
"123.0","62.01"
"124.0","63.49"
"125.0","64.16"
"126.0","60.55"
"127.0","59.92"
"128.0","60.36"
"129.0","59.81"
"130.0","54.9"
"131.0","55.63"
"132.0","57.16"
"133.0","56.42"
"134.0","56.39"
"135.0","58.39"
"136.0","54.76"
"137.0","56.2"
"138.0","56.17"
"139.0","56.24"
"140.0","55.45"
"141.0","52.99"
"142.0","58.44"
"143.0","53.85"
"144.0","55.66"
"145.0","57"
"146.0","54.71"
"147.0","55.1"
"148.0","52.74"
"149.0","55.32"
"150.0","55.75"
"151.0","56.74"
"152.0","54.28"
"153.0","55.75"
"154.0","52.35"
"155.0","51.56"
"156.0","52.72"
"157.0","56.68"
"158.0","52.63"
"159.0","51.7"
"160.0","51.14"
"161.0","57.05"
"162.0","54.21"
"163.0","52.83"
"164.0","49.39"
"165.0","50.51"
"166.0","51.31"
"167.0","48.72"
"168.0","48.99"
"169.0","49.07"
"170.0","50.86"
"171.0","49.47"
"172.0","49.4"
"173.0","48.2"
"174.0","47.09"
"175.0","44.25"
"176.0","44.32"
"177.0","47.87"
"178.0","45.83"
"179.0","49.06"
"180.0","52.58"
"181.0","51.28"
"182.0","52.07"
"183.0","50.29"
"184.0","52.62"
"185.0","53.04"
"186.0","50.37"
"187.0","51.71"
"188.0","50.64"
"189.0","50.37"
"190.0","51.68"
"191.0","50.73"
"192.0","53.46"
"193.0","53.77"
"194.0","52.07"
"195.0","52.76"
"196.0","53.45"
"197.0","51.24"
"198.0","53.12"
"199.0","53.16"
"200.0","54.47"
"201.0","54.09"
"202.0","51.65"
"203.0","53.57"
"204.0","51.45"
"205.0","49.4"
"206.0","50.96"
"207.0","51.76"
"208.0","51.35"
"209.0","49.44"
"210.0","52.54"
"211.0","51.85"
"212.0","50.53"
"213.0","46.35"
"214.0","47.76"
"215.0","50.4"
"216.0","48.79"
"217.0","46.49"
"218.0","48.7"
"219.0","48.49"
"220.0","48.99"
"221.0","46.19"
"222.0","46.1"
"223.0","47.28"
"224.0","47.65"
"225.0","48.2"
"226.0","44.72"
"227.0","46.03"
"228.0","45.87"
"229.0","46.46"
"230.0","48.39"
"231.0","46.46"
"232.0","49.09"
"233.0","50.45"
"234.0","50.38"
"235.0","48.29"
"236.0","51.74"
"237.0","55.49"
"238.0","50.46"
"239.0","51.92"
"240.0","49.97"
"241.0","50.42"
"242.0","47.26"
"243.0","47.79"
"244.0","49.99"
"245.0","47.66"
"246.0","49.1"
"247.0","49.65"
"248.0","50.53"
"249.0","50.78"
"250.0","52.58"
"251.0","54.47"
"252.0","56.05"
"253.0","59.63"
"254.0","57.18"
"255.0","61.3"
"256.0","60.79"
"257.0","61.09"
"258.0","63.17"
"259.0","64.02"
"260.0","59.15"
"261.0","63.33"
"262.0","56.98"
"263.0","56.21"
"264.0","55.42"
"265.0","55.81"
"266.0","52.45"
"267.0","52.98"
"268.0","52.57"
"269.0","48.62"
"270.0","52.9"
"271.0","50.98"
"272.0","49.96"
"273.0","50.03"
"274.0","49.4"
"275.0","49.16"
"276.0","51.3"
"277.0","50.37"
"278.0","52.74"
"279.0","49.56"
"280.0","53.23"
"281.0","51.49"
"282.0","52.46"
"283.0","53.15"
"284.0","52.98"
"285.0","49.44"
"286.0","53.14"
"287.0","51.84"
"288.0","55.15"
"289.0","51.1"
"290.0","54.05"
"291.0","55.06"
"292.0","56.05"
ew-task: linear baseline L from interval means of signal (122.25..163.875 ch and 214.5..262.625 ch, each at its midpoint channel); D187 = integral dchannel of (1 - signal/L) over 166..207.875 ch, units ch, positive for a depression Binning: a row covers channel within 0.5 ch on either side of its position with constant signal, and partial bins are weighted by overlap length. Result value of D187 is 2.49 ch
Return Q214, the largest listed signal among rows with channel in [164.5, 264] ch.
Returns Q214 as 64.02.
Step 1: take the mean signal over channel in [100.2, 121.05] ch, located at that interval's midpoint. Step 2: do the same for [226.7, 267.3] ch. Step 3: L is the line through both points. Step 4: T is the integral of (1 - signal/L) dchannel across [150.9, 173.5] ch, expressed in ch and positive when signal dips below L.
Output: 1.7 ch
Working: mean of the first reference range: 57.8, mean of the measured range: 51.9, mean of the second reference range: 53.1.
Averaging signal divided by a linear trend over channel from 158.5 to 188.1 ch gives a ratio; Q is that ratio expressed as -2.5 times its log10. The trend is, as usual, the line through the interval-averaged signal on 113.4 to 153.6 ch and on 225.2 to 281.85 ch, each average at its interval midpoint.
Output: 0.11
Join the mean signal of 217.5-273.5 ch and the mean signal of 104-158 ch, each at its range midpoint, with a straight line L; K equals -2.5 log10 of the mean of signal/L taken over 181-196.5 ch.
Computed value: 0.05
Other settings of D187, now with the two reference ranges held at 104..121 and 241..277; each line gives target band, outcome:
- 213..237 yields 2.9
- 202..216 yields 1.2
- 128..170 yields 1.7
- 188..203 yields 0.8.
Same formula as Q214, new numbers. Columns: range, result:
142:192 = 58.44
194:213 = 54.47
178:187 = 53.04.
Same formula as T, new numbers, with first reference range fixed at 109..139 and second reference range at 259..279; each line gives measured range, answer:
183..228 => 4.1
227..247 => 1.9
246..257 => -0.3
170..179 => 1.4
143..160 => 0.9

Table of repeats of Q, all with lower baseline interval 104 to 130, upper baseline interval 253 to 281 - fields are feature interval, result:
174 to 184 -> 0.172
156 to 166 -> 0.094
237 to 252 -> 0.100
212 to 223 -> 0.172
